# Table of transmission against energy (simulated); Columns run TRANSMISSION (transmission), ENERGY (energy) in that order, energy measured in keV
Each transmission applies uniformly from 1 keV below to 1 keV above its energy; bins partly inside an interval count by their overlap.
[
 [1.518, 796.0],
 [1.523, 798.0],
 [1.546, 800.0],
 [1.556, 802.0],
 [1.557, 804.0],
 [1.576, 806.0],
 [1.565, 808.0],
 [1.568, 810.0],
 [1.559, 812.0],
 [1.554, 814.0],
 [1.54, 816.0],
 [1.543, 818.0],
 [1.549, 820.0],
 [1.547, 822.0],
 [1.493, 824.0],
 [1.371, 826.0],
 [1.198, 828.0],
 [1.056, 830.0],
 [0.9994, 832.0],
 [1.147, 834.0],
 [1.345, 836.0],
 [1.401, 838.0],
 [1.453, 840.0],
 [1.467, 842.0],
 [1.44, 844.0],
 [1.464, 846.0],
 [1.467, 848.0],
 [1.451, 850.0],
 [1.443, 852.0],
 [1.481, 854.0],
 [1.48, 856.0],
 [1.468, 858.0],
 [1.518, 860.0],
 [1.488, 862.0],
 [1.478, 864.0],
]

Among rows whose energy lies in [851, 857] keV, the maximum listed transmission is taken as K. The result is 1.481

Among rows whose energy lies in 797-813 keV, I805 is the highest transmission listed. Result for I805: 1.576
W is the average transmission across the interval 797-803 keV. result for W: 1.54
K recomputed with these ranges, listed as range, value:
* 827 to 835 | 1.198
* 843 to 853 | 1.467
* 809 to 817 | 1.568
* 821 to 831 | 1.547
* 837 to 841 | 1.453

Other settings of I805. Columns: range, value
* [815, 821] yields 1.549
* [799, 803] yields 1.556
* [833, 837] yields 1.345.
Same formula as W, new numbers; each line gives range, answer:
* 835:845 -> 1.42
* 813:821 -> 1.55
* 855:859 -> 1.47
